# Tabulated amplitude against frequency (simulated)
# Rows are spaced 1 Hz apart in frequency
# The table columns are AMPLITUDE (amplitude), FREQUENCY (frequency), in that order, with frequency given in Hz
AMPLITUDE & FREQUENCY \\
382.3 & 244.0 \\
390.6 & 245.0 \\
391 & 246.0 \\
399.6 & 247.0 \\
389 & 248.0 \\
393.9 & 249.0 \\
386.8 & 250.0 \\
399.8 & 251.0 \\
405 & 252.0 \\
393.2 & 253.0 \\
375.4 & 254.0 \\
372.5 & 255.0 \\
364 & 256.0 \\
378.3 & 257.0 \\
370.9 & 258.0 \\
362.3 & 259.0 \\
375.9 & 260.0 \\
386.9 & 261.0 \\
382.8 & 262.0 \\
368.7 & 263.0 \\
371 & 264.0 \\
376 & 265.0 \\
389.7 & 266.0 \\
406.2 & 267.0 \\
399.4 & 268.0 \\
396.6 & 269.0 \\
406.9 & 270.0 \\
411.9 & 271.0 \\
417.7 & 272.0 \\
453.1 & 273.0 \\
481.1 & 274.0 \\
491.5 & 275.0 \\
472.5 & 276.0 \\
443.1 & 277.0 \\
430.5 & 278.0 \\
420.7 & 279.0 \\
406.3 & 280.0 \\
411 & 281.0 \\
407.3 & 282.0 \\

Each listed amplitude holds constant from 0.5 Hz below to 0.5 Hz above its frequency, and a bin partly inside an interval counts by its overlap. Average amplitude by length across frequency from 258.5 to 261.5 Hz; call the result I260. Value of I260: 375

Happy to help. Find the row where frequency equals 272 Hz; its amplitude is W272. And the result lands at 417.7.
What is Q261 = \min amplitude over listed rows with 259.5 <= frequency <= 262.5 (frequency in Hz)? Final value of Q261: 375.9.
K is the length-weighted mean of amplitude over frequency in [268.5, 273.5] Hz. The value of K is 417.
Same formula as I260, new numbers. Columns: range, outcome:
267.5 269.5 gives 398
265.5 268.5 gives 398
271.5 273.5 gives 435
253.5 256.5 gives 371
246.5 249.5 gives 394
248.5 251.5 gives 394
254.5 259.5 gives 370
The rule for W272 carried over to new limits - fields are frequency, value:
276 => 472.5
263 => 368.7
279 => 420.7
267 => 406.2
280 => 406.3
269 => 396.6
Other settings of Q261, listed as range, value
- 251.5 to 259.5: 362.3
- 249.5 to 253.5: 386.8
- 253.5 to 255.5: 372.5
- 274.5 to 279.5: 420.7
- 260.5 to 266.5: 368.7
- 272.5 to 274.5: 453.1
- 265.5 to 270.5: 389.7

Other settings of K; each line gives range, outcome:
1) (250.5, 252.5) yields 402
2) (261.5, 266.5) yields 378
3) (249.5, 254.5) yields 392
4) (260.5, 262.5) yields 385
